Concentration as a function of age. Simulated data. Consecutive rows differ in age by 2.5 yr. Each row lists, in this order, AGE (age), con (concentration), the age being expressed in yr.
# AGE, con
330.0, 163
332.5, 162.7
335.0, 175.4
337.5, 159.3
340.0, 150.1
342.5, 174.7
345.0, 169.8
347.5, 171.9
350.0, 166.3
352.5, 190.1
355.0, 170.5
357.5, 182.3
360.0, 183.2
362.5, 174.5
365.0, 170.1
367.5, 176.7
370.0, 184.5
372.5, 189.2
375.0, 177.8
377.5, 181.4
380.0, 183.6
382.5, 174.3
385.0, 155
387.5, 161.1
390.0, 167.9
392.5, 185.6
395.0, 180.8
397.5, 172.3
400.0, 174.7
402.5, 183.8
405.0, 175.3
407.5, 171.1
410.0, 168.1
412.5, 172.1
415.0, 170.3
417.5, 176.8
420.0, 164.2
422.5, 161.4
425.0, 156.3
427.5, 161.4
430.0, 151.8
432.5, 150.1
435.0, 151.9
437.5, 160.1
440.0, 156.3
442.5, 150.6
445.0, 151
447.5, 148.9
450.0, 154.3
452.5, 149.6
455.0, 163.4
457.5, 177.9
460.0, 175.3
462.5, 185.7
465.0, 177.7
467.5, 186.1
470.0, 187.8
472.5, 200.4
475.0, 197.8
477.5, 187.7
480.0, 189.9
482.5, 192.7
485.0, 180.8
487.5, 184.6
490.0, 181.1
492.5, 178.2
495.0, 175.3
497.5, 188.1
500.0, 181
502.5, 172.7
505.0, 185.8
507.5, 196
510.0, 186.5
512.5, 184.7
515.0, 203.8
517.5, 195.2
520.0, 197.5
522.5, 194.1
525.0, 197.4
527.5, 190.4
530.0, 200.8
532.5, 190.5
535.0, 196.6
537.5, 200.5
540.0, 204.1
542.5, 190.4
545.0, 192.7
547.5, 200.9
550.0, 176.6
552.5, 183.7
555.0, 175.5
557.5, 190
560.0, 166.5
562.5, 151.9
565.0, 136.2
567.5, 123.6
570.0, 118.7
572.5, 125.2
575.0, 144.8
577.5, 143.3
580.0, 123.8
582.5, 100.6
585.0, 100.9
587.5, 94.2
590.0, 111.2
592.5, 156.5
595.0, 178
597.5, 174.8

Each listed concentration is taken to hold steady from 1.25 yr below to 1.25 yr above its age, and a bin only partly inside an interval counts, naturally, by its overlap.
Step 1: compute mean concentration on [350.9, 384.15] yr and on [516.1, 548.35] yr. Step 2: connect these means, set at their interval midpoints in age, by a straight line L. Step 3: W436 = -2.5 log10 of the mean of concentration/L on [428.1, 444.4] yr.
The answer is 0.21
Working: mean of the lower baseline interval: 179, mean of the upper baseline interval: 196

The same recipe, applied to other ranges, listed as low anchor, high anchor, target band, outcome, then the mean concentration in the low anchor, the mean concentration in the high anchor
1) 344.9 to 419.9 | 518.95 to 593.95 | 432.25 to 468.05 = 0.05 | 175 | 163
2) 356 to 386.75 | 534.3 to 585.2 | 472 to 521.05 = -0.13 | 177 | 160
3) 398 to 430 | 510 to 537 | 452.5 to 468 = 0.03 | 169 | 195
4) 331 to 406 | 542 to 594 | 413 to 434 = 0.03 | 174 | 147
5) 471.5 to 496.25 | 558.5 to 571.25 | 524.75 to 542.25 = -0.24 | 187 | 140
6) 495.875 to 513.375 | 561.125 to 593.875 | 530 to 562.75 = -0.24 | 185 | 126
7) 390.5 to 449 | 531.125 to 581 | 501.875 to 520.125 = -0.15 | 165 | 167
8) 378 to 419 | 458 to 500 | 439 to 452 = 0.19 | 173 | 185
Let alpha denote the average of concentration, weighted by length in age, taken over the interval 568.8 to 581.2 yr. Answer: 131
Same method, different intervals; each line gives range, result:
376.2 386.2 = 174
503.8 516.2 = 191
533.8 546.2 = 197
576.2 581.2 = 134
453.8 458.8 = 171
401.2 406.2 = 180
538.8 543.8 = 197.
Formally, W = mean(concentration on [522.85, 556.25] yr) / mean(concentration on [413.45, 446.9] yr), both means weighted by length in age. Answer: 1.2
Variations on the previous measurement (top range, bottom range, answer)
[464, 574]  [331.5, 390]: 1.05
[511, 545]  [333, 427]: 1.13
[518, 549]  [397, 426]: 1.15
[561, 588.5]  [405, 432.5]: 0.75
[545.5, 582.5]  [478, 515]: 0.83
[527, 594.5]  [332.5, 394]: 0.91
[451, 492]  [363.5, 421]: 1.04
